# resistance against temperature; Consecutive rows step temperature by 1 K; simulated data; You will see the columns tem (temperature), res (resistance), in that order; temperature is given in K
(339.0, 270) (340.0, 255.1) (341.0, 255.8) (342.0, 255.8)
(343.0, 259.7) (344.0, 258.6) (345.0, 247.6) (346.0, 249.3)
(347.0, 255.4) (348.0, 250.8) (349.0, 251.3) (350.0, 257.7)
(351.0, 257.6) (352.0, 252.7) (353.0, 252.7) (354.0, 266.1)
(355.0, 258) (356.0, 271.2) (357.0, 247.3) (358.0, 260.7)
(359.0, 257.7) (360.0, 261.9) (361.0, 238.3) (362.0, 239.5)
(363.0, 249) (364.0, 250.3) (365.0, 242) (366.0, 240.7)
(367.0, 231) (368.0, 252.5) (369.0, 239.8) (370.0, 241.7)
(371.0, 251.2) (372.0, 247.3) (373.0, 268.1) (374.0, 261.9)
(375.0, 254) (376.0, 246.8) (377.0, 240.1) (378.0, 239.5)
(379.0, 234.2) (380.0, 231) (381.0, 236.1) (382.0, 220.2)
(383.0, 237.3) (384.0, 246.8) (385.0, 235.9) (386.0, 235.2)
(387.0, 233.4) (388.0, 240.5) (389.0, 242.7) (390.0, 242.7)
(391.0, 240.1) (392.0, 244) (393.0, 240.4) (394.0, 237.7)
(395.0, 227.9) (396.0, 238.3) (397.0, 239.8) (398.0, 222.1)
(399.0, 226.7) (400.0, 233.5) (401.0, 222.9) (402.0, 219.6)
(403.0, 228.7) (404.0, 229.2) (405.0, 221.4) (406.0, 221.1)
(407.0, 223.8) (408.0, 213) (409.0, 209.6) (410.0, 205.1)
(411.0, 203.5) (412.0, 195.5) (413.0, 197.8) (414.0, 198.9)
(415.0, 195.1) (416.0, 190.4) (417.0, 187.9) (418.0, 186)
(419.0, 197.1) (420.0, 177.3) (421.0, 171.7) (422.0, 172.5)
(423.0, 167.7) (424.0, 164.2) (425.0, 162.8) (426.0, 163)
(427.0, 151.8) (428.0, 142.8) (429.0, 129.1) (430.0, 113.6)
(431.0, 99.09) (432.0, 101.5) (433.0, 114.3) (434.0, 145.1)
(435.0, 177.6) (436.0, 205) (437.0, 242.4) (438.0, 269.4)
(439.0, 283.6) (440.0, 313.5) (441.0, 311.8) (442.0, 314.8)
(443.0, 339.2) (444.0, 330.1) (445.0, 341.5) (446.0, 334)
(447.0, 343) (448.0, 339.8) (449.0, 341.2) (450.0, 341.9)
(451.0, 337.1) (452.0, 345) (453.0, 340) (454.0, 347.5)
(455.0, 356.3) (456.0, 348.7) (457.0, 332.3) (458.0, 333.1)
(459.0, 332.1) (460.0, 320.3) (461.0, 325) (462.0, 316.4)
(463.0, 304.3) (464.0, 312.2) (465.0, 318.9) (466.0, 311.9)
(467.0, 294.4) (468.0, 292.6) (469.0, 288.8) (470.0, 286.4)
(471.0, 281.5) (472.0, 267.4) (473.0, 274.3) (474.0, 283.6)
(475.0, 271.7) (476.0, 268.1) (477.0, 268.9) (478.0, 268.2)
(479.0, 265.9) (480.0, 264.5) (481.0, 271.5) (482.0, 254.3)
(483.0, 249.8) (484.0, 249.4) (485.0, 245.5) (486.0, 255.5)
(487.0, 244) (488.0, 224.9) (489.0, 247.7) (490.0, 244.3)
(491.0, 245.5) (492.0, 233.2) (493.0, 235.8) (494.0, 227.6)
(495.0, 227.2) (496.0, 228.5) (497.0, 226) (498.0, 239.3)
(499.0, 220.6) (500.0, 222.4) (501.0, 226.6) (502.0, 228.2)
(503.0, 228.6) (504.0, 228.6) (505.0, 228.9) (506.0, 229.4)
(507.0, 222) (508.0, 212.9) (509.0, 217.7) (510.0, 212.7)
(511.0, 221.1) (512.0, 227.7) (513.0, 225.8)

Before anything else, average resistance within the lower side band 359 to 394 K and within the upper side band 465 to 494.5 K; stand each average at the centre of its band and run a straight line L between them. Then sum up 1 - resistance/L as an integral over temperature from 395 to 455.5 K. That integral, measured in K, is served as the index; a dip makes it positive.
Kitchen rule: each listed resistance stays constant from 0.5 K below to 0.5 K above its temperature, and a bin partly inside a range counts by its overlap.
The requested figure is 5.4 K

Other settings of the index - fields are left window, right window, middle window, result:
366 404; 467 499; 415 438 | 7.6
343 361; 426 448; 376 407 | 1.3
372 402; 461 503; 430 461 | -4.2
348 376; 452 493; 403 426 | 6.2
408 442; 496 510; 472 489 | -3.6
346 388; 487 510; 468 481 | -2.4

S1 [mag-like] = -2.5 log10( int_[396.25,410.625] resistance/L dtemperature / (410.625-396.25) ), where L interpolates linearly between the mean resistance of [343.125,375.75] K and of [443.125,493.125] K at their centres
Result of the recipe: 0.21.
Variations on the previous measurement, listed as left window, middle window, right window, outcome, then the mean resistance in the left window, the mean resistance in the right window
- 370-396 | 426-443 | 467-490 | 0.27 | 241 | 265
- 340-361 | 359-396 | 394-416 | -0.03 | 256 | 218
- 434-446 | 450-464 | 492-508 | -0.25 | 281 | 228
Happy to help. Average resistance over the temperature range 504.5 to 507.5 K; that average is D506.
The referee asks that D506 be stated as 227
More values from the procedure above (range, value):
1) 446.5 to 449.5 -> 341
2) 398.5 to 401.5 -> 228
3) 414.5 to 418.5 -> 190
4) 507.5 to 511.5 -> 216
